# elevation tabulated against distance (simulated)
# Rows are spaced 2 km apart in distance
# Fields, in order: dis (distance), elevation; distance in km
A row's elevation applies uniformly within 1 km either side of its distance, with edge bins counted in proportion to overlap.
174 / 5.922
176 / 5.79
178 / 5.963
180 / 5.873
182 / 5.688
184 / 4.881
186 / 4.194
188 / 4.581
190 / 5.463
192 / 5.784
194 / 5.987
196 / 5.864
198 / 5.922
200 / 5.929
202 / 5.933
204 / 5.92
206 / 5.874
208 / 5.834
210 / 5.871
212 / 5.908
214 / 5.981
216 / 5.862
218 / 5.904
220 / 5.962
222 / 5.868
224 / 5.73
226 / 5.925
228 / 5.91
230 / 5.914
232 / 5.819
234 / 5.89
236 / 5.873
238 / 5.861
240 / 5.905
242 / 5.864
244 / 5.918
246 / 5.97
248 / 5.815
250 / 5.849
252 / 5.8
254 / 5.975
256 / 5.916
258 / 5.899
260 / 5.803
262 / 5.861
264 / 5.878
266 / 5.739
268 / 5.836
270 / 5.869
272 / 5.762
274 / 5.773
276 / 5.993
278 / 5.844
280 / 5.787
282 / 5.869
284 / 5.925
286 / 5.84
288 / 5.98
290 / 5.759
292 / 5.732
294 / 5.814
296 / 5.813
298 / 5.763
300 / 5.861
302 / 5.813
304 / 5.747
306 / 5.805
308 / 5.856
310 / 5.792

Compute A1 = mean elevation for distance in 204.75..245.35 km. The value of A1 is 5.88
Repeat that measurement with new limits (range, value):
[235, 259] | 5.89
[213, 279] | 5.87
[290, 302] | 5.79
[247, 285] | 5.85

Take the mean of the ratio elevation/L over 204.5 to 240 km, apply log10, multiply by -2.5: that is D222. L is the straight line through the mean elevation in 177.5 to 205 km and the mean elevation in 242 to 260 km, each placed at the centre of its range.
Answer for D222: -0.03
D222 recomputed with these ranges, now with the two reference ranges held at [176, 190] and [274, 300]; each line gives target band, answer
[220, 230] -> -0.073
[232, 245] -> -0.059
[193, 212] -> -0.103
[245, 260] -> -0.044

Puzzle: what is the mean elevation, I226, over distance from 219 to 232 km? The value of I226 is 5.88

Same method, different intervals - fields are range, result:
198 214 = 5.9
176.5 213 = 5.64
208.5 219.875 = 5.91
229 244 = 5.88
